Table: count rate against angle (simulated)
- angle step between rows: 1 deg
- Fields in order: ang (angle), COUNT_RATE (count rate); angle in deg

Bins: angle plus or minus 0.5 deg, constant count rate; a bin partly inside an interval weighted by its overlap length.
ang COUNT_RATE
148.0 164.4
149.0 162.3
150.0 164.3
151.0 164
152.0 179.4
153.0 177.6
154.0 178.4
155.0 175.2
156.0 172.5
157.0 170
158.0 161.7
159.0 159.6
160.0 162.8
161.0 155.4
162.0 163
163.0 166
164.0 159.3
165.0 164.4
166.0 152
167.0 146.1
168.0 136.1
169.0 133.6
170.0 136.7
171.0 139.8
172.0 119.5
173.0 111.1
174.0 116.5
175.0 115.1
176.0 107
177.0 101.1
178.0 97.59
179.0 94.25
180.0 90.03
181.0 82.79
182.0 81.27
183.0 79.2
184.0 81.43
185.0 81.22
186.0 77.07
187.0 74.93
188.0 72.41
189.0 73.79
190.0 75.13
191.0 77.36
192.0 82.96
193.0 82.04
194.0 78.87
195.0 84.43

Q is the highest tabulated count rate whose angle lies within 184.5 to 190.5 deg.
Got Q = 81.22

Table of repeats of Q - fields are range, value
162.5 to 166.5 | 166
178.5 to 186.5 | 94.25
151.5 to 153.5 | 179.4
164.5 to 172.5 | 164.4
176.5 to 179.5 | 101.1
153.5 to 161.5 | 178.4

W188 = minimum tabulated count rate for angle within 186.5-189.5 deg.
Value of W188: 72.41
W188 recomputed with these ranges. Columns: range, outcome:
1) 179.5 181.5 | 82.79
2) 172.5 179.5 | 94.25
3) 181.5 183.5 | 79.2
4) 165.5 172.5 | 119.5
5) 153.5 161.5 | 155.4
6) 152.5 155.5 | 175.2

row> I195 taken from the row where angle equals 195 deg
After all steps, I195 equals 84.43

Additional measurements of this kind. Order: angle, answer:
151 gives 164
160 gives 162.8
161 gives 155.4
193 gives 82.04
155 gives 175.2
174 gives 116.5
